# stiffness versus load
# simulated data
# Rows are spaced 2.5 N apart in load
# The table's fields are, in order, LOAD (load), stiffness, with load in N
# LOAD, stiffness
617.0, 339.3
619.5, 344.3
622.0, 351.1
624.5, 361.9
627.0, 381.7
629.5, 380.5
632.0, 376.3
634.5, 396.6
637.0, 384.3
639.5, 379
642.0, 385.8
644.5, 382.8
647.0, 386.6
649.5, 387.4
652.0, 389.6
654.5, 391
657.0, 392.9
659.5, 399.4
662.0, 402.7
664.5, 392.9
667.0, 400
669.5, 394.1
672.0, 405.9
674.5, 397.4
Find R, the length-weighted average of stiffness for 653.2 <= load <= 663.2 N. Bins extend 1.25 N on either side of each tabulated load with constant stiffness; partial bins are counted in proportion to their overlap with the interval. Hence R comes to 396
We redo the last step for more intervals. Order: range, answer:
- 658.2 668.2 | 399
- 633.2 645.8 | 386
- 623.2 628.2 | 371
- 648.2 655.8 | 389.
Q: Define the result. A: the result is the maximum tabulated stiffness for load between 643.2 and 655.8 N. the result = 391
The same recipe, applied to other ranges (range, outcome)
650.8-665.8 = 402.7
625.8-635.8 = 396.6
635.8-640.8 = 384.3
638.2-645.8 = 385.8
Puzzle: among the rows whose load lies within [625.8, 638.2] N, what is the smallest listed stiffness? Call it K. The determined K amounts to 376.3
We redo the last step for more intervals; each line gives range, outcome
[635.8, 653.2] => 379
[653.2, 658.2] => 391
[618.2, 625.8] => 344.3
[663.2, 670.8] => 392.9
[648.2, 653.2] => 387.4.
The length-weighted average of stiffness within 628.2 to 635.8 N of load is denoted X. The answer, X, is 384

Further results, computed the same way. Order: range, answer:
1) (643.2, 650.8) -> 386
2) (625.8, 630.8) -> 381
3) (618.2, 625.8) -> 353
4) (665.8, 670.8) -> 397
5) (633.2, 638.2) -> 390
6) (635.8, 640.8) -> 382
